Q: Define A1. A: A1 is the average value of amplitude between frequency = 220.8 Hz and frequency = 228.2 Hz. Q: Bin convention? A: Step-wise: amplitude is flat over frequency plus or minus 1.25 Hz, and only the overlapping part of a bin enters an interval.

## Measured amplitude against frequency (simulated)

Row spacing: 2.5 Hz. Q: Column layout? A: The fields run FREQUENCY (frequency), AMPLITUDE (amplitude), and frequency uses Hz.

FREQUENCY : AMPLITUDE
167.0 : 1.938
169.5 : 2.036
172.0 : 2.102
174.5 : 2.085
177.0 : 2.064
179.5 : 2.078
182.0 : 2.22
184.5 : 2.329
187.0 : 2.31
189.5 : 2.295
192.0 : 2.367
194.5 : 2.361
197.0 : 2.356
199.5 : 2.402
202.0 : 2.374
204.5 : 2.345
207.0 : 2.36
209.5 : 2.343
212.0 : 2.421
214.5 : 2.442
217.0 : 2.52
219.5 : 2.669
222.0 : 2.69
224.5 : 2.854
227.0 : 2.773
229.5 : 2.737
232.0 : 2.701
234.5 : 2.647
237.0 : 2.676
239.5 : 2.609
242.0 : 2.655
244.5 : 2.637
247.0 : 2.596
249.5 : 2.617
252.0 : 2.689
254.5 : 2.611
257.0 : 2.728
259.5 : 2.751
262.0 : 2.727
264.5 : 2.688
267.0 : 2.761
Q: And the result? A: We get 2.77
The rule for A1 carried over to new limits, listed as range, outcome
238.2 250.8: 2.62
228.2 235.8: 2.7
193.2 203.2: 2.37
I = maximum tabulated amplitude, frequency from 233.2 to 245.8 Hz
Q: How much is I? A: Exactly 2.676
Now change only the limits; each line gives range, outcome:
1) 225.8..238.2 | 2.773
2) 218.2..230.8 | 2.854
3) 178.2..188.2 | 2.329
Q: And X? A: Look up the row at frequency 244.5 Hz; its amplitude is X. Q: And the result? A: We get 2.637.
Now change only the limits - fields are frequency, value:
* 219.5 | 2.669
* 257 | 2.728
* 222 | 2.69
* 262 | 2.727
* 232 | 2.701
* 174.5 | 2.085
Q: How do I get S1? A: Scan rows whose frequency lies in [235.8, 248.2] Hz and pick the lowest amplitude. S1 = 2.596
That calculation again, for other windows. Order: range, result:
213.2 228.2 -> 2.442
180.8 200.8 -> 2.22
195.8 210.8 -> 2.343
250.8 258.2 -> 2.611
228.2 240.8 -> 2.609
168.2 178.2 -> 2.036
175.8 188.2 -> 2.064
